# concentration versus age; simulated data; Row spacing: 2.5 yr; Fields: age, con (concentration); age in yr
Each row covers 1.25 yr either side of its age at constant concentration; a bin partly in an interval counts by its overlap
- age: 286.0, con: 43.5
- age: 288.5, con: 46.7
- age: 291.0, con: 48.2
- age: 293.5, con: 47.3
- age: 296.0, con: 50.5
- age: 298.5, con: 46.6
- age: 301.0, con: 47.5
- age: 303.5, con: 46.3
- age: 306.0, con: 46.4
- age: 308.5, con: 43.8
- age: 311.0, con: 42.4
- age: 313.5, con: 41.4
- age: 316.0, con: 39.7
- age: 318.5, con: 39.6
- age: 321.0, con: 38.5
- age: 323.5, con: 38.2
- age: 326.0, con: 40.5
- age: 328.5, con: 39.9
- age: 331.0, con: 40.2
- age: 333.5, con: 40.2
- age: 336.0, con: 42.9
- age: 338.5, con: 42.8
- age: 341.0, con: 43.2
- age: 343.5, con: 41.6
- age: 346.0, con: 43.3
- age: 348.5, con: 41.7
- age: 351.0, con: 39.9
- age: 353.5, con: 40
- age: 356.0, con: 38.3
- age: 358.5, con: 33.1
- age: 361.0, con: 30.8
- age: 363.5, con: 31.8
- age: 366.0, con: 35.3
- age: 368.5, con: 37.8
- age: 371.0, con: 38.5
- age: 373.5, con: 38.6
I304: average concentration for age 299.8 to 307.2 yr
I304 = 46.7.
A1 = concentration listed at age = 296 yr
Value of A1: 50.5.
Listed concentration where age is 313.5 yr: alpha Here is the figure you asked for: 41.4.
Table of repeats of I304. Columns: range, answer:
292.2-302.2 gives 48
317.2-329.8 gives 39.3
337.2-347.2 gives 42.7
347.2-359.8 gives 38.6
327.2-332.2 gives 40.1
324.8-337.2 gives 40.7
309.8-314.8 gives 41.9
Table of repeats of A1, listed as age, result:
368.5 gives 37.8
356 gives 38.3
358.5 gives 33.1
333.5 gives 40.2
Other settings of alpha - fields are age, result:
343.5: 41.6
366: 35.3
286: 43.5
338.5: 42.8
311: 42.4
